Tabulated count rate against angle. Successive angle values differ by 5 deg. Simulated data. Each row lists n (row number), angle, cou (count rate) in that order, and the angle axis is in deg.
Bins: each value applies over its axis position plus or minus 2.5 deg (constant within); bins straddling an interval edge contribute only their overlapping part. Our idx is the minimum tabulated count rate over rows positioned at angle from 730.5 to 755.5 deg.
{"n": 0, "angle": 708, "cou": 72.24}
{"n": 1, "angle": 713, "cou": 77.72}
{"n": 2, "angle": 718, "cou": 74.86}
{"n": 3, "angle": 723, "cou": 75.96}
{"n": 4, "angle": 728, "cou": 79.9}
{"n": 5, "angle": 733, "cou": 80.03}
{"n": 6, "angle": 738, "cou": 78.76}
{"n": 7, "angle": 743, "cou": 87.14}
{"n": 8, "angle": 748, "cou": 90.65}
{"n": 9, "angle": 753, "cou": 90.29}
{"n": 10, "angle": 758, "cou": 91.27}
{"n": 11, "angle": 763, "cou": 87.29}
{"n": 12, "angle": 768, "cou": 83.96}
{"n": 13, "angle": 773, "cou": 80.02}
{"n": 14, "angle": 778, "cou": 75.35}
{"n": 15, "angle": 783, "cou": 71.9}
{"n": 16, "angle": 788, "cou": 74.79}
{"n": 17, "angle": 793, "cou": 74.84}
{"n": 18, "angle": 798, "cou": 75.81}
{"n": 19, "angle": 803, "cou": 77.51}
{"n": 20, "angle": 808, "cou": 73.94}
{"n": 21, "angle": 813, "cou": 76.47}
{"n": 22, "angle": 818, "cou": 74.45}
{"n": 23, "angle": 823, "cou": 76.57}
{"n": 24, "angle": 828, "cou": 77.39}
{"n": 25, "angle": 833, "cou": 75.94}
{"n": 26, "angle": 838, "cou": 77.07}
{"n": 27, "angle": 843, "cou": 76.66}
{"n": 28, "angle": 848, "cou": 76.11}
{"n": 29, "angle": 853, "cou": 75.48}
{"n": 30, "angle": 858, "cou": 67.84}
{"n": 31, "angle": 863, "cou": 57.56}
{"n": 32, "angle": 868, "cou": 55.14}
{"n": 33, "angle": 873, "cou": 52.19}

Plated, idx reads 78.76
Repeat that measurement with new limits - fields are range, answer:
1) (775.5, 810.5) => 71.9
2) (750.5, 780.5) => 75.35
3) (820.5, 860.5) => 67.84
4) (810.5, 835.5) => 74.45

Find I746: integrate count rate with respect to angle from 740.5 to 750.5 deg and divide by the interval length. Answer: 88.9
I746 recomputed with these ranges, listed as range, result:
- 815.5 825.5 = 75.5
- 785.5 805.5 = 75.7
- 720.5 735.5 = 78.6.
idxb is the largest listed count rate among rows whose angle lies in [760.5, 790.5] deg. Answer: 87.29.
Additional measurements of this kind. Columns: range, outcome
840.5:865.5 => 76.66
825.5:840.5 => 77.39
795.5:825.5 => 77.51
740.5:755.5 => 90.65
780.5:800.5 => 75.81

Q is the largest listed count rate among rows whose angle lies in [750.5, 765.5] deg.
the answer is 91.27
